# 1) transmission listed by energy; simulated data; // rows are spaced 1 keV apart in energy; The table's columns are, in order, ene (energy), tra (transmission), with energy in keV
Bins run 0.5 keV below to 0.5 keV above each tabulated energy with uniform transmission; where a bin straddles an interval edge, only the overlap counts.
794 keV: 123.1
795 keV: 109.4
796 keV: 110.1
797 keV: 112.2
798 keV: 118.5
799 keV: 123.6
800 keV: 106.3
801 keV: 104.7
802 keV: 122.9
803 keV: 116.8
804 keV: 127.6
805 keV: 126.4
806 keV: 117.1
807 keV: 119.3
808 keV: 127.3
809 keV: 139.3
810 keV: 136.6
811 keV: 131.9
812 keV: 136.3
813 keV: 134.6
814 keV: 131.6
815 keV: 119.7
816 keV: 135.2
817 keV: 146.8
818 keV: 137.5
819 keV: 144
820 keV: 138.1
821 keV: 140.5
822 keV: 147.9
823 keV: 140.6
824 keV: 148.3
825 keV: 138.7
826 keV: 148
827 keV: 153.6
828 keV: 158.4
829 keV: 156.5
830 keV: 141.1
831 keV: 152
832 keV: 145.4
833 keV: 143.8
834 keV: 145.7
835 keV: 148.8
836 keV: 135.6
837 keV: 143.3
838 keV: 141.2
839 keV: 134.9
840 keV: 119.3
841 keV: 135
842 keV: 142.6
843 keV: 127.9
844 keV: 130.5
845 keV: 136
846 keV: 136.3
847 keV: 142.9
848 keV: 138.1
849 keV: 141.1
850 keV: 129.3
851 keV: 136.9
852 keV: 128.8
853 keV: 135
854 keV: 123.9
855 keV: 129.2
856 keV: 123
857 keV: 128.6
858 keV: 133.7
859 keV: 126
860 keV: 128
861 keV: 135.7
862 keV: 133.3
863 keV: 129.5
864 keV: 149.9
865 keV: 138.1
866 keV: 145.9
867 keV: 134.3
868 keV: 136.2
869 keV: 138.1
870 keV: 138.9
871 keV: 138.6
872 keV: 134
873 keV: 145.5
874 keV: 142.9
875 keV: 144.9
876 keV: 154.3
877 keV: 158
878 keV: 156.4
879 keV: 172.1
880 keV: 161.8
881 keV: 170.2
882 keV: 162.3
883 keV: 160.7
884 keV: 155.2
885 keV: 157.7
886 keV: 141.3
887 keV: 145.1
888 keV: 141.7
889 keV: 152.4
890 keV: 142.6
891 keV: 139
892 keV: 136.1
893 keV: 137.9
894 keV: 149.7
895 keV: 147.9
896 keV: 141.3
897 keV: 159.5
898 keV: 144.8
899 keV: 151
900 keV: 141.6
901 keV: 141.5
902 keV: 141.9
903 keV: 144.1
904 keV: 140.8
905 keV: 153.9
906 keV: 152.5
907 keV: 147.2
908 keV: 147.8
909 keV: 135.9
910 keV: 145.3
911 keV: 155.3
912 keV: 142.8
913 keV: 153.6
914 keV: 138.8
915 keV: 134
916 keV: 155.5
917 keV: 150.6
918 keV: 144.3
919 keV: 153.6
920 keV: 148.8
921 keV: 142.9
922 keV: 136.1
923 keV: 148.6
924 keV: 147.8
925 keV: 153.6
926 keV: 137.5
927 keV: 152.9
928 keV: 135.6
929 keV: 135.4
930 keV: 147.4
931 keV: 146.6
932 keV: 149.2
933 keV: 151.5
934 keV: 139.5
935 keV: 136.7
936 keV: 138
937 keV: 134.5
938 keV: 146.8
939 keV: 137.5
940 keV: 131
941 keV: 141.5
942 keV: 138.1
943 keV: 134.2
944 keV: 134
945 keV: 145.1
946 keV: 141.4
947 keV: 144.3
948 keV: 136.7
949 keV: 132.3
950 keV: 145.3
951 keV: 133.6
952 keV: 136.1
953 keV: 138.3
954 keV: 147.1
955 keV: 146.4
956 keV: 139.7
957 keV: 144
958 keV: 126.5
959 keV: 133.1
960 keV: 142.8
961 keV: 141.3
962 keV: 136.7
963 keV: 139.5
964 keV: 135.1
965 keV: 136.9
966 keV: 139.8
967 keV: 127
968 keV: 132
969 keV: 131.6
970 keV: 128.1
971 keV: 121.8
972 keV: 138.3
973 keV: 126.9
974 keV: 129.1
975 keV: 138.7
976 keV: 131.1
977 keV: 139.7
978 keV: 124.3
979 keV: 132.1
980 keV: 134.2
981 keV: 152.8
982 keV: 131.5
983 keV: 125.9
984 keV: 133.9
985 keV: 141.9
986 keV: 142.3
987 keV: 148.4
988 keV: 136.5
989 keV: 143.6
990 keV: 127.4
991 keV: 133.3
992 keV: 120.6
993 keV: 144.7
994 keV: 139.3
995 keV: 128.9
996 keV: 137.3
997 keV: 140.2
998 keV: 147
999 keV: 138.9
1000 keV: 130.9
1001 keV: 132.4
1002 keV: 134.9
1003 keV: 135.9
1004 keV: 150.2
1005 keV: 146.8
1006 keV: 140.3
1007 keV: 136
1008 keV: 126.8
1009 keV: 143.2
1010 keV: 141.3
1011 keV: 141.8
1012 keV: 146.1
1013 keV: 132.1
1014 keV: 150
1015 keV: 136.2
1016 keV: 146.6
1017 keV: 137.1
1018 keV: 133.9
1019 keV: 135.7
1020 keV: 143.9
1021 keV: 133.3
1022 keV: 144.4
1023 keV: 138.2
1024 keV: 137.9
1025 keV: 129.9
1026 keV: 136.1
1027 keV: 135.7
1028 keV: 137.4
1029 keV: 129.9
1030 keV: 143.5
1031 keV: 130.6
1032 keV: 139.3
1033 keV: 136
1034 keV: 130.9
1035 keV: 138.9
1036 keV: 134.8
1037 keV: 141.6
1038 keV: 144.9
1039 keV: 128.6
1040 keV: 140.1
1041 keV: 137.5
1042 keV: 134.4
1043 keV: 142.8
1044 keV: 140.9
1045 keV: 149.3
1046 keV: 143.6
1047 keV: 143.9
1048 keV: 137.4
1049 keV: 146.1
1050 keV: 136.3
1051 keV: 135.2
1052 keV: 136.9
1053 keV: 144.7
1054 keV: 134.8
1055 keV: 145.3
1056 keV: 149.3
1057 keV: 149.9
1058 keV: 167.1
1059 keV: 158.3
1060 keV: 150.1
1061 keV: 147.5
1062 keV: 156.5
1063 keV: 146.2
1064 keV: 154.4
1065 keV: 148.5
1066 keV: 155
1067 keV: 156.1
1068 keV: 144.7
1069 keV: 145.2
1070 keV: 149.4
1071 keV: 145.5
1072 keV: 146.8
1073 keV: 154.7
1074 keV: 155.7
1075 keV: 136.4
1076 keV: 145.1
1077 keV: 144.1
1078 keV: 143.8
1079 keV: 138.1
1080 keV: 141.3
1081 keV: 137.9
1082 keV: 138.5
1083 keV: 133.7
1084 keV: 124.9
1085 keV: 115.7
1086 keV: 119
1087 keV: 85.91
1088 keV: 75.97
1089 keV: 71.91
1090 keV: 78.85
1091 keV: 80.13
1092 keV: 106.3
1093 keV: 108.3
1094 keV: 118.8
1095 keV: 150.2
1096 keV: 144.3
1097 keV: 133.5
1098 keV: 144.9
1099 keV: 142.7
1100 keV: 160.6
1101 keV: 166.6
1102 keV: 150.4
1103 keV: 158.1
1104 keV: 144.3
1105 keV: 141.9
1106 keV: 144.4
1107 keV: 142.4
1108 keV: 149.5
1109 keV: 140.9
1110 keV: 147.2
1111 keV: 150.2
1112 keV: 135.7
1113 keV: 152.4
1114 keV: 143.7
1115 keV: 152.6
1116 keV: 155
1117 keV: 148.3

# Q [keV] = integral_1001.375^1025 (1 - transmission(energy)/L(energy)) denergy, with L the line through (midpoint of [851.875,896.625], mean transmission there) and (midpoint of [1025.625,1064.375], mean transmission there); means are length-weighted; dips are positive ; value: 0.4 keV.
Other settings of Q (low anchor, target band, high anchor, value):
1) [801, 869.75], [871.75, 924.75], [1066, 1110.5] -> -4.92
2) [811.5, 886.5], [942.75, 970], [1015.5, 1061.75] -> 0.62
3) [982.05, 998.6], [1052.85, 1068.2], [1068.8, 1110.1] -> -1.89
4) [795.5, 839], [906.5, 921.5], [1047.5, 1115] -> -1.13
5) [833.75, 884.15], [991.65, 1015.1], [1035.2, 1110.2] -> 0.08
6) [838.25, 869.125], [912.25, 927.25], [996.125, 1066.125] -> -1.09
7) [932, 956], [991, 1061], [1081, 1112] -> -2.91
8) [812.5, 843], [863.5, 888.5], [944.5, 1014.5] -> -1.59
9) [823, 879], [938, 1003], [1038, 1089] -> 1.62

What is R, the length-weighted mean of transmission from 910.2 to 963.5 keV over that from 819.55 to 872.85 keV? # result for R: 1.0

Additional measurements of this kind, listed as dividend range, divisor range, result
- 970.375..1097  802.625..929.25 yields 0.96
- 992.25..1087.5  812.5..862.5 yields 1.02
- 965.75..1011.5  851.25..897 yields 0.95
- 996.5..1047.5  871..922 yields 0.94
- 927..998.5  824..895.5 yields 0.97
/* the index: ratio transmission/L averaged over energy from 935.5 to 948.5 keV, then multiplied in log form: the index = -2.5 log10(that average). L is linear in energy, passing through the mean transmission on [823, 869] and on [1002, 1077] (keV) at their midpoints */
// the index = 0.01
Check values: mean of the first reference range 138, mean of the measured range 139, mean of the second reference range 142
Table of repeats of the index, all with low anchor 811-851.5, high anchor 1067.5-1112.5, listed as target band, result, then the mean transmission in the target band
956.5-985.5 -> 0.020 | 134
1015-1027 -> -0.016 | 138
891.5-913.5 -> -0.058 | 146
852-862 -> 0.081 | 129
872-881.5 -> -0.119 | 155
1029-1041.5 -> -0.013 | 137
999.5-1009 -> -0.011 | 137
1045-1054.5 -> -0.042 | 140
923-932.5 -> -0.058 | 145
